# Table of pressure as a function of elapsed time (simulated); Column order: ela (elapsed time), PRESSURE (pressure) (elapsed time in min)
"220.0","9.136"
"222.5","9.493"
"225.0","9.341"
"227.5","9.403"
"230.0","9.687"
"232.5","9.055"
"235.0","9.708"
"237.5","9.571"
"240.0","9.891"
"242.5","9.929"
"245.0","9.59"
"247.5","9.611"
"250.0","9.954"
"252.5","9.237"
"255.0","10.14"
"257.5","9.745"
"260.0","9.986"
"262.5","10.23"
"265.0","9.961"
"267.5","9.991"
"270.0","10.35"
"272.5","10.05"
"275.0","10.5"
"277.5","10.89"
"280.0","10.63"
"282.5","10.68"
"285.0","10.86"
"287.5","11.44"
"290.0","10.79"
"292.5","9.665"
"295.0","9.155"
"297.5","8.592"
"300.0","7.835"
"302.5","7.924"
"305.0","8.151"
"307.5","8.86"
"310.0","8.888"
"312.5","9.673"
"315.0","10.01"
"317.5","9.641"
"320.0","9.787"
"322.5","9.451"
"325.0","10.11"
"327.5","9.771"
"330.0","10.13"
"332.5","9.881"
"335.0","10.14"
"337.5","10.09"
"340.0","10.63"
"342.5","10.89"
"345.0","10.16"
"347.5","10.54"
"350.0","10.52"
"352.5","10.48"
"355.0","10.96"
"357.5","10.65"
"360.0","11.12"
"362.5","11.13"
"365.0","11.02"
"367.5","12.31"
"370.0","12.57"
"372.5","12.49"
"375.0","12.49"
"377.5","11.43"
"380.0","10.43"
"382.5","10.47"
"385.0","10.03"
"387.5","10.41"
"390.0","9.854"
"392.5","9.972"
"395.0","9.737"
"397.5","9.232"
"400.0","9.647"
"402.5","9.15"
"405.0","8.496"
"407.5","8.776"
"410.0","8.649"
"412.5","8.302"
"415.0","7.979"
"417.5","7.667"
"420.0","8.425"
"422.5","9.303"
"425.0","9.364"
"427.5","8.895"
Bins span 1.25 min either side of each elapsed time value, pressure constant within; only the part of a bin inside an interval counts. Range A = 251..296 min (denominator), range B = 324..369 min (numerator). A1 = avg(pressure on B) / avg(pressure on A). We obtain 1.0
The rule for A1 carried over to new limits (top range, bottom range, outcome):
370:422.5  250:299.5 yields 0.96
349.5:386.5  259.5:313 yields 1.15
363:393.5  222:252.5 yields 1.16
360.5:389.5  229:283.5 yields 1.13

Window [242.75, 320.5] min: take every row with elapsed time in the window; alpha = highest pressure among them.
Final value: 11.44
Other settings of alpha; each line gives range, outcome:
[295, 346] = 10.89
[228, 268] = 10.23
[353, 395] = 12.57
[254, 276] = 10.5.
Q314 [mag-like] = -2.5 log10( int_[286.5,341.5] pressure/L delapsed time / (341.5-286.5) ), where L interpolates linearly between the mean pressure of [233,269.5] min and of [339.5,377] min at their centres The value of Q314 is 0.11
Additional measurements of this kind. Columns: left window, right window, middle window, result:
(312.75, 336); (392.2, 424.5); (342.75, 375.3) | -0.19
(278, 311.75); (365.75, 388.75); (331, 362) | 0.02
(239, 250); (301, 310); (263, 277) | -0.11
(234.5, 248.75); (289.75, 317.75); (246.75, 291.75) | -0.10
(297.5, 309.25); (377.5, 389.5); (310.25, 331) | -0.12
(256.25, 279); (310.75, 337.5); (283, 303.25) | 0.05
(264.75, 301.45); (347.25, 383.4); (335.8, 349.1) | 0.05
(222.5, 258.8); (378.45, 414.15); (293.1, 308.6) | 0.13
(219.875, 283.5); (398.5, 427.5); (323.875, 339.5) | -0.08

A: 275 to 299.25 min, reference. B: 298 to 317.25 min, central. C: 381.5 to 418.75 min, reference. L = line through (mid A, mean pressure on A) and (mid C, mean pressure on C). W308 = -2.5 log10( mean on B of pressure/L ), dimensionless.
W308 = 0.15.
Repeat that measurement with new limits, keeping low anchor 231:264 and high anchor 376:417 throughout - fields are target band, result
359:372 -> -0.22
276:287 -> -0.12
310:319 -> 0.00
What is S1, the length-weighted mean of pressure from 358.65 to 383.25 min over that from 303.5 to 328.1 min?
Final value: 1.23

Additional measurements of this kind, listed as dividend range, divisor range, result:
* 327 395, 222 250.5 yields 1.12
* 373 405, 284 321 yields 1.09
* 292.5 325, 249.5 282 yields 0.89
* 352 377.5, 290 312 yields 1.31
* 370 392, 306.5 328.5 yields 1.15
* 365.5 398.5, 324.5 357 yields 1.05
